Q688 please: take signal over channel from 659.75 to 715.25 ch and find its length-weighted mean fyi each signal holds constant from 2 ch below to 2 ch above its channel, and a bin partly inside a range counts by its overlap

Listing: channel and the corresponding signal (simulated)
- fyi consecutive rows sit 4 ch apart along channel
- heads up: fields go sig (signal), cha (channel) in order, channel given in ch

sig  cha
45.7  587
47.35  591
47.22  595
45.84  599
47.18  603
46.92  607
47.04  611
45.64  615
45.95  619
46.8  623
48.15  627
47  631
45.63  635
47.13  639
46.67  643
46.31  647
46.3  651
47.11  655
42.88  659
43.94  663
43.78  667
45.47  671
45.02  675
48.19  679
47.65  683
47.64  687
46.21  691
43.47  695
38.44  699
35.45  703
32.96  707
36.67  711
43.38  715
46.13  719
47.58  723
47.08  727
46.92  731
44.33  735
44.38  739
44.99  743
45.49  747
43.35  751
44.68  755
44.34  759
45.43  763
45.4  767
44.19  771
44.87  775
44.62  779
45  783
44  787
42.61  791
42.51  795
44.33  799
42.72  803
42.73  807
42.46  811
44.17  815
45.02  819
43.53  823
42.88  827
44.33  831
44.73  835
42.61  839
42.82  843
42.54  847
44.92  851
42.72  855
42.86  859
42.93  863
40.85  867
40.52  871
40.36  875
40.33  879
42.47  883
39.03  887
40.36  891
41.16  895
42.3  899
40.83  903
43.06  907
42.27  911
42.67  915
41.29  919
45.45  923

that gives 42.7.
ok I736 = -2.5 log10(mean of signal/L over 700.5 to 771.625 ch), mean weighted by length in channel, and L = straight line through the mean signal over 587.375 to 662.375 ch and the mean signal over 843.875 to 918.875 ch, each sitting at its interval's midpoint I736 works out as 0.024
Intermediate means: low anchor 46.4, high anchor 41.8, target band 43.4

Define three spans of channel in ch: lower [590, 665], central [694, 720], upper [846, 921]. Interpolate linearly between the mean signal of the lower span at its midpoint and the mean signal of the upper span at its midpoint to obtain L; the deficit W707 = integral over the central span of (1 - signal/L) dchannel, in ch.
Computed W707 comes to 3.4 ch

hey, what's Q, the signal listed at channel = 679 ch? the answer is 48.19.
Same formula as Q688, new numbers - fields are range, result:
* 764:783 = 44.8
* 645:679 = 45.3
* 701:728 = 41.1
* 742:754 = 44.6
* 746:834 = 44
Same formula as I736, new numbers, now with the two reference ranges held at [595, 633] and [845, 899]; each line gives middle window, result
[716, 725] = -0.04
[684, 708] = 0.10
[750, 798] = -0.02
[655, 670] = 0.04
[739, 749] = -0.02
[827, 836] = -0.04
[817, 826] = -0.04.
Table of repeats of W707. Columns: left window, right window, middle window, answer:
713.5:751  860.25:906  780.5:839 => -0.5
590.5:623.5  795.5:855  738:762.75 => 0.0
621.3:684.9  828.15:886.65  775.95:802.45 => -0.1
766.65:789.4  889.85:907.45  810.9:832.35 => -0.2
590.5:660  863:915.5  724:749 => -0.7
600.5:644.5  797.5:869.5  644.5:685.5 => 0.3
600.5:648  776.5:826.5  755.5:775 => -0.3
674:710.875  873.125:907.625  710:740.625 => -1.9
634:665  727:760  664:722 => 3.1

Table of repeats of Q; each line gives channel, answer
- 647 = 46.31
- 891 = 40.36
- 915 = 42.67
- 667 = 43.78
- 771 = 44.19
